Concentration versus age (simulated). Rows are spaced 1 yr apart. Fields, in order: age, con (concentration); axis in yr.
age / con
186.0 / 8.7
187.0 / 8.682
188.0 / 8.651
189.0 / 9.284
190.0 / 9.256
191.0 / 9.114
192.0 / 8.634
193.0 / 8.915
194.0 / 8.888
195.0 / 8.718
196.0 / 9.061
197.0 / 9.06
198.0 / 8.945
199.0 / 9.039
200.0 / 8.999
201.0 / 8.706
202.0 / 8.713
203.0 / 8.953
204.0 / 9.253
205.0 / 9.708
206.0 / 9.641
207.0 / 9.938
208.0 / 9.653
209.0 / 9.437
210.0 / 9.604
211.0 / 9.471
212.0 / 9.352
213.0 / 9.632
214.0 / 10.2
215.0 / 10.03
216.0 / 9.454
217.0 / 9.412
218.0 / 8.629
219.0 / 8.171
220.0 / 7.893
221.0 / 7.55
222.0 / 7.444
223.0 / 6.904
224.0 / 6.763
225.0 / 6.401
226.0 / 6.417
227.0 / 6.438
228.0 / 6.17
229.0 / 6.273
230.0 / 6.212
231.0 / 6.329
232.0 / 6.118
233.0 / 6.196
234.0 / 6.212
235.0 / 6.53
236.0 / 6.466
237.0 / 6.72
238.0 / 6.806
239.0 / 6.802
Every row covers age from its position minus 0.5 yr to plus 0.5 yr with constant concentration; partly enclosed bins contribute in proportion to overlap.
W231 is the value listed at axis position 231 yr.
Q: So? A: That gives 6.329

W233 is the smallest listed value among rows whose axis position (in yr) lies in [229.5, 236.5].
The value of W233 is 6.118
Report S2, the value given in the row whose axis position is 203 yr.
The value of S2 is 8.953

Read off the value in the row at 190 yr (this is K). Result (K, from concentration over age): 9.256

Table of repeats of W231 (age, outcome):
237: 6.72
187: 8.682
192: 8.634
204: 9.253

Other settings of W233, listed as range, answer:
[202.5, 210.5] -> 8.953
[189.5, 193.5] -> 8.634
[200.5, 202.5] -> 8.706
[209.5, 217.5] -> 9.352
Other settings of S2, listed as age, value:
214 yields 10.2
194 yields 8.888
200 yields 8.999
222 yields 7.444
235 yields 6.53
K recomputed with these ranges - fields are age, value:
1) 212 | 9.352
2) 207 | 9.938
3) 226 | 6.417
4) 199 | 9.039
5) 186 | 8.7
